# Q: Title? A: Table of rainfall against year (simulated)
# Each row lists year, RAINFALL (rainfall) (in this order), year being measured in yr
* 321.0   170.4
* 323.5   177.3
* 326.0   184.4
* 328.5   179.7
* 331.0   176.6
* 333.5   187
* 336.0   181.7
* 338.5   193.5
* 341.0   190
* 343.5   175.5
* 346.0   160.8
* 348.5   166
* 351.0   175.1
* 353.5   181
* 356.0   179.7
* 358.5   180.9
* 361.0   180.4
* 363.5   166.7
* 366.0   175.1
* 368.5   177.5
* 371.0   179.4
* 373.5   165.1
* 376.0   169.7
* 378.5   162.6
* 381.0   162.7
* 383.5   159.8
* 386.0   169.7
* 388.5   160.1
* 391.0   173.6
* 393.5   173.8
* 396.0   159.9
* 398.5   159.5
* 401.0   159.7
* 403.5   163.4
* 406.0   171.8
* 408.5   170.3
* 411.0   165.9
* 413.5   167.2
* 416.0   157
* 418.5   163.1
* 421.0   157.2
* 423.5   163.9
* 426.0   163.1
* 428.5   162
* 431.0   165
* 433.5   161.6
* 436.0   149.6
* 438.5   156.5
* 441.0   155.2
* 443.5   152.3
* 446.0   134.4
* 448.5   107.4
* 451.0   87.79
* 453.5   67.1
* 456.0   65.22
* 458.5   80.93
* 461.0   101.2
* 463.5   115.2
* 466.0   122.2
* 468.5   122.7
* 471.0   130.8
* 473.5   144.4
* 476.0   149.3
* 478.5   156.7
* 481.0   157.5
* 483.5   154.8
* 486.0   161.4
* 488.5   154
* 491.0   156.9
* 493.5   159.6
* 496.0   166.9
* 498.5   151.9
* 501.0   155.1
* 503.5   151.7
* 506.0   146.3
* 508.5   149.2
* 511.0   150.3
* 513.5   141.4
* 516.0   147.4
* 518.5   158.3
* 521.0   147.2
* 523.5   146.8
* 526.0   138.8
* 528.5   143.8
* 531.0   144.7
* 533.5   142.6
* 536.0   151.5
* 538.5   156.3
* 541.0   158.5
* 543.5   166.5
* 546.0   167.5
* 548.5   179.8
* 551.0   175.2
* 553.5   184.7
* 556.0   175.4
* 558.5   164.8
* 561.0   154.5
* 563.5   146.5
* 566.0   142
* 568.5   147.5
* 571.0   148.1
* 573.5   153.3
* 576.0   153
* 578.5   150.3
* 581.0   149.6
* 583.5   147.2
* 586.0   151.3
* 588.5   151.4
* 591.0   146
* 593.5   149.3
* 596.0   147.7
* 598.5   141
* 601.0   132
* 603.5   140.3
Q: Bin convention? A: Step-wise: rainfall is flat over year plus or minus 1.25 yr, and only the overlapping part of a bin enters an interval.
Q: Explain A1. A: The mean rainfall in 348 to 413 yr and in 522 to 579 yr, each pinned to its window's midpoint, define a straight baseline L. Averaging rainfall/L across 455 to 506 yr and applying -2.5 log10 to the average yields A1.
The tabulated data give 0.17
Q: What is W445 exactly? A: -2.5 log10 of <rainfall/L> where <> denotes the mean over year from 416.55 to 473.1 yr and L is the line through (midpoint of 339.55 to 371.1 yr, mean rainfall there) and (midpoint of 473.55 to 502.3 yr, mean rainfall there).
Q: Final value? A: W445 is 0.23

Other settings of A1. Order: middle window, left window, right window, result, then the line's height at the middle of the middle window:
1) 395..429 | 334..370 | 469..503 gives 0.023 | 167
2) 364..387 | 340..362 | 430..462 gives -0.044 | 162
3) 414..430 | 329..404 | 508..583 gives 0.036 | 167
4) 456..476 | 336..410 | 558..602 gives 0.359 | 161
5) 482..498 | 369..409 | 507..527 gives -0.050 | 152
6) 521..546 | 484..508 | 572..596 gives 0.018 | 153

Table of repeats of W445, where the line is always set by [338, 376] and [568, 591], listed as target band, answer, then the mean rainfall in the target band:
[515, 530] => 0.069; 147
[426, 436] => 0.040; 161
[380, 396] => 0.039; 166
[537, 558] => -0.110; 170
